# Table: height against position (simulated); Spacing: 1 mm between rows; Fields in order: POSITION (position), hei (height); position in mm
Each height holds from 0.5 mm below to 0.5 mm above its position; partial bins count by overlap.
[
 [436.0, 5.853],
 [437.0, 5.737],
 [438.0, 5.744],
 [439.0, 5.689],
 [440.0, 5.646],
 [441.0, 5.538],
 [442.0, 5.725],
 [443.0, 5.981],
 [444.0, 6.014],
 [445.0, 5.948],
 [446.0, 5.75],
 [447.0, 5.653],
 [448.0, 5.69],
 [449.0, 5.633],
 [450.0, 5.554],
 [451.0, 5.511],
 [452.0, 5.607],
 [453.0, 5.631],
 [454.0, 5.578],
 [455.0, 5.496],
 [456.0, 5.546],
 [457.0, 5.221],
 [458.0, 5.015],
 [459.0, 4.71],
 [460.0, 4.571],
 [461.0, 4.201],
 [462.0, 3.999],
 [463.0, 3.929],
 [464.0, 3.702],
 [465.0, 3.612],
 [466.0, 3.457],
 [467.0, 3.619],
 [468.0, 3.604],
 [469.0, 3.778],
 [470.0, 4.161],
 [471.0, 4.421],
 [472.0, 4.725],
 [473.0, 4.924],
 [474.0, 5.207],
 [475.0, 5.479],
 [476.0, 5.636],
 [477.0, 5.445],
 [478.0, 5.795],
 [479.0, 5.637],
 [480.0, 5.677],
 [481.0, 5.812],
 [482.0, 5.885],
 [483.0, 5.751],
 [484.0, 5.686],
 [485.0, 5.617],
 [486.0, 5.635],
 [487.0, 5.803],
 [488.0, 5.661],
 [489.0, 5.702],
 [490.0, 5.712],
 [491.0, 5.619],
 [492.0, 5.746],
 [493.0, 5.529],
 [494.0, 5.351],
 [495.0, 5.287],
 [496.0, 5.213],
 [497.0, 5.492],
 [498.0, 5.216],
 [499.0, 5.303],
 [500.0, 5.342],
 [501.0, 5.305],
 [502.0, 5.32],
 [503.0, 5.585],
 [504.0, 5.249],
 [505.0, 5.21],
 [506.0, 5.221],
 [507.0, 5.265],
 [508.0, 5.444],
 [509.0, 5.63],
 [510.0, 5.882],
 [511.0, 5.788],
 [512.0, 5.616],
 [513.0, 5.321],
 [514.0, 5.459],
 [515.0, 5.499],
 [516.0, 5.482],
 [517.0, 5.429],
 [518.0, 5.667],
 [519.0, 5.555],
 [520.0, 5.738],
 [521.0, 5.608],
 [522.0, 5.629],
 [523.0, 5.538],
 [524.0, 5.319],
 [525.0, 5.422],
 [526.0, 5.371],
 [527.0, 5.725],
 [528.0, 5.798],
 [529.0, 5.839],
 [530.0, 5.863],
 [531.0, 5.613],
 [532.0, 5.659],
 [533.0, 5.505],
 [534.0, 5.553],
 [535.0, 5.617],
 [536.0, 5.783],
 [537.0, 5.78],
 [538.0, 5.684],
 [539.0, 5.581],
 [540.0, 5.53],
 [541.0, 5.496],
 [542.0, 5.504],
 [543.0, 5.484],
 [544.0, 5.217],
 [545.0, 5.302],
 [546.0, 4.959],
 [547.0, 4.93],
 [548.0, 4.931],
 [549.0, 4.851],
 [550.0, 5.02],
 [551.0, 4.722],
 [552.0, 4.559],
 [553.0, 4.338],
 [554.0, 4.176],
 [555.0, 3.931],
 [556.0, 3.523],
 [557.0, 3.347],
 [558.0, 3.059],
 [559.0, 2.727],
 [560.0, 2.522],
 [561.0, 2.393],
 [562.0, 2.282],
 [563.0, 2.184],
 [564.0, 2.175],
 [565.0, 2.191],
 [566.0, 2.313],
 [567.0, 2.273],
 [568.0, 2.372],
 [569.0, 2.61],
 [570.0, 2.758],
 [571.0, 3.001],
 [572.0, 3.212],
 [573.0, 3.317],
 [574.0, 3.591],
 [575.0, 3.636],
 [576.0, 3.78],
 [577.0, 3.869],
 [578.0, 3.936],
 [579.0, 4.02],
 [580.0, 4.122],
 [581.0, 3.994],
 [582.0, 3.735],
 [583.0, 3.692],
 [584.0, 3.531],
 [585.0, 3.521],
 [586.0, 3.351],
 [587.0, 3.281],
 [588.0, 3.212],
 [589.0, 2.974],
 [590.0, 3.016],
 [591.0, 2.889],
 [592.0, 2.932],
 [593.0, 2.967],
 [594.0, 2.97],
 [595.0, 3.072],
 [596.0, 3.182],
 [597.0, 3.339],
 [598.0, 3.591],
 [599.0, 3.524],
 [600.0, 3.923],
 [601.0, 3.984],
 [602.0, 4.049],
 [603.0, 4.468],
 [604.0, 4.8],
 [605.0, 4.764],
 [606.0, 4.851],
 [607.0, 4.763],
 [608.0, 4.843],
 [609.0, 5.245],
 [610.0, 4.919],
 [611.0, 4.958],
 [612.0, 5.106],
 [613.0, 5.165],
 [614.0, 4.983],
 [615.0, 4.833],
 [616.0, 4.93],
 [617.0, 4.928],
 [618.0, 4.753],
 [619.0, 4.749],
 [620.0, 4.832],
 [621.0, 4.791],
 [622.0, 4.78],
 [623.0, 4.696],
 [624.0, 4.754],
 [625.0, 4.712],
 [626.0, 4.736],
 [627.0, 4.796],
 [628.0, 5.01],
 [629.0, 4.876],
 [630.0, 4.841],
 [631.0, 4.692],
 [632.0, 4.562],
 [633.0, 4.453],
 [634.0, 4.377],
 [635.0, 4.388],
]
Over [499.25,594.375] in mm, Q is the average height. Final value 4.45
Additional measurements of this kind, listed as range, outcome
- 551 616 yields 3.62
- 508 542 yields 5.6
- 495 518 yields 5.42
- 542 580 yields 3.64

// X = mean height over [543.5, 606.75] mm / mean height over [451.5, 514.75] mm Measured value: 0.7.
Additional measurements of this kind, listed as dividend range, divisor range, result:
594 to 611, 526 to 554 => 0.78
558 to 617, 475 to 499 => 0.64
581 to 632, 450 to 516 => 0.81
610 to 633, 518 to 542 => 0.86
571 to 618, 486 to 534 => 0.72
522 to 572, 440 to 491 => 0.85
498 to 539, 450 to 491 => 1.10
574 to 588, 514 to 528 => 0.67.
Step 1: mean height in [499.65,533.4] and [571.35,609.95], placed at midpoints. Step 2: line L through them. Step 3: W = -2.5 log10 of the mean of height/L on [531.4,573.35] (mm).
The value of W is 0.15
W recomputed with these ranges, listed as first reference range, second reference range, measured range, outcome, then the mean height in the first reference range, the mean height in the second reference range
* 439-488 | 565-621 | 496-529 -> -0.18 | 5.16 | 3.84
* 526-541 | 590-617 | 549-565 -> 0.46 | 5.66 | 4.19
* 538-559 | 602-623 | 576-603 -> 0.34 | 4.7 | 4.85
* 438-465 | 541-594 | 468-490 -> -0.10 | 5.27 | 3.59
